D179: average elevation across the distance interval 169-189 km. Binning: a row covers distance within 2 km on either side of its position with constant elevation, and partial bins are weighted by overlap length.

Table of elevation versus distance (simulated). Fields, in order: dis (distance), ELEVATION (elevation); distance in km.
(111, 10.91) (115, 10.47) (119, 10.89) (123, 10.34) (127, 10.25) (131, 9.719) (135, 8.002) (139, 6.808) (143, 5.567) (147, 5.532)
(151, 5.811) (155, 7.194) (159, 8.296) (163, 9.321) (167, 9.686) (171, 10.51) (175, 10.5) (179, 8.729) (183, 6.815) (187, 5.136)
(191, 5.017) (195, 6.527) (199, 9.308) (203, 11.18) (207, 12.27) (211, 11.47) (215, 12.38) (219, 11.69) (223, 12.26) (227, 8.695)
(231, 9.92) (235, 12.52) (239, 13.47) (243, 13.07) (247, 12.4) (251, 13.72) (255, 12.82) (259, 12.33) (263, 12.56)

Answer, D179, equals 8.34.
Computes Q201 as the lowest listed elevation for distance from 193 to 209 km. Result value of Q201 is 6.527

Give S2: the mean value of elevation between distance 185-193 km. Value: 5.08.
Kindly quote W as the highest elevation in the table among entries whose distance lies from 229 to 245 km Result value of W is 13.47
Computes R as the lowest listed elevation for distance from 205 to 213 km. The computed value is 11.47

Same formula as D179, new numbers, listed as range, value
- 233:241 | 13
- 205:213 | 11.9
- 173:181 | 9.61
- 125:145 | 8.07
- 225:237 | 10.4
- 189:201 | 6.95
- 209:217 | 11.9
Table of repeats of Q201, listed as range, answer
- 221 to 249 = 8.695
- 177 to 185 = 6.815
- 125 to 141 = 6.808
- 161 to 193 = 5.017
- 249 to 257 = 12.82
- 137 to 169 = 5.532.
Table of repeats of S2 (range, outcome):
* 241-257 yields 13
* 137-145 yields 6.19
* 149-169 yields 8.06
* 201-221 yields 11.8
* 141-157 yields 6.03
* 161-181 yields 9.75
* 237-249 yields 13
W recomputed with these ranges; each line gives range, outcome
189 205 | 11.18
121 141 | 10.34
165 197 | 10.51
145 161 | 8.296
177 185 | 8.729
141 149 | 5.567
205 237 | 12.52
